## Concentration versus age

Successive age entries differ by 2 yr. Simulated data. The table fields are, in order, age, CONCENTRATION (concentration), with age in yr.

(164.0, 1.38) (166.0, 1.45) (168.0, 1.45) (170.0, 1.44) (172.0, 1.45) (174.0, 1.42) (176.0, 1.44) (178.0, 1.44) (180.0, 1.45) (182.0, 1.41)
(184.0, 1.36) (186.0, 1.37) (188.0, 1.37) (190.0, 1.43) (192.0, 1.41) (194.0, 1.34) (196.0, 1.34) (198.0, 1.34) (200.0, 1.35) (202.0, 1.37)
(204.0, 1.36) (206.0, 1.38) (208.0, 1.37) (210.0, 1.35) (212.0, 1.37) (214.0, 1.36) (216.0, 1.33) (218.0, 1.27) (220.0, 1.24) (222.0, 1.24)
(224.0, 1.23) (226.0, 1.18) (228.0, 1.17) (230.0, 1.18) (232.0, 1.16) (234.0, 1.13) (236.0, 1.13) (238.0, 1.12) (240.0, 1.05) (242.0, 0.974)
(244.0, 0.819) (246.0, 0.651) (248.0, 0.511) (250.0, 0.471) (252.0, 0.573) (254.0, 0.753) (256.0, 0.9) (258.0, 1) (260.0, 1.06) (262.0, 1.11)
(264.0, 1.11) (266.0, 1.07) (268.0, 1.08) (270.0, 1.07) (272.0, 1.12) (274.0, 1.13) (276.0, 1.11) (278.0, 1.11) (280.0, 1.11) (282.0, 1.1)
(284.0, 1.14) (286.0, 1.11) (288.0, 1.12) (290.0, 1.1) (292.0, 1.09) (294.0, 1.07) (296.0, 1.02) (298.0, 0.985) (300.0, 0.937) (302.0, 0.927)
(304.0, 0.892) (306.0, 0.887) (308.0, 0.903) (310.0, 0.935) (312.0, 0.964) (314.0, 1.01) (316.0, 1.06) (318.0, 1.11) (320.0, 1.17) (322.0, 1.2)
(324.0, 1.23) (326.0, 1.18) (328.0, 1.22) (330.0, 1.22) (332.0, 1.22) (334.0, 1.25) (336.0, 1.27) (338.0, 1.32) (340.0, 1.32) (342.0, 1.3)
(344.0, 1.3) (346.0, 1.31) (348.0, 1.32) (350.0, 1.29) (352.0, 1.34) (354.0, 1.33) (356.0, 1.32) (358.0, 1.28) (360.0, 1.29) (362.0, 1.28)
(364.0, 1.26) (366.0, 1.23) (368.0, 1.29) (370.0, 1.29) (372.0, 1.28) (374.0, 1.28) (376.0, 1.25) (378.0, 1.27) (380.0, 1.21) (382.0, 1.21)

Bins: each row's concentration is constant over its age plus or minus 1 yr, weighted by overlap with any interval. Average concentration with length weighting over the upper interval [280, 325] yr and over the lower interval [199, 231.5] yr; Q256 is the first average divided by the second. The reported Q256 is 0.81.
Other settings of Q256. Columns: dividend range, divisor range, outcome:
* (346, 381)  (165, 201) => 0.91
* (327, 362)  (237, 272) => 1.42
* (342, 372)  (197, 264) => 1.17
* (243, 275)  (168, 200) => 0.64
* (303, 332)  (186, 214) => 0.79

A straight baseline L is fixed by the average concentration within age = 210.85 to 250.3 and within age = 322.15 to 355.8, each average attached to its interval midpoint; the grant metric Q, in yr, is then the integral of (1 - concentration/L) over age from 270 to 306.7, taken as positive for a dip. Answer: 4.1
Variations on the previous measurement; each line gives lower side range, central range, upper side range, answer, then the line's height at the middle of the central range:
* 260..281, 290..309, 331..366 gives 3.2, 1.17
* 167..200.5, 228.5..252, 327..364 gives 7.7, 1.36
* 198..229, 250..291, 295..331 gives 4.4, 1.16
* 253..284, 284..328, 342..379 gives 3.9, 1.15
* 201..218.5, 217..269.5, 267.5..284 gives 9.5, 1.23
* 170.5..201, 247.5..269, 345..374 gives 7.4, 1.35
